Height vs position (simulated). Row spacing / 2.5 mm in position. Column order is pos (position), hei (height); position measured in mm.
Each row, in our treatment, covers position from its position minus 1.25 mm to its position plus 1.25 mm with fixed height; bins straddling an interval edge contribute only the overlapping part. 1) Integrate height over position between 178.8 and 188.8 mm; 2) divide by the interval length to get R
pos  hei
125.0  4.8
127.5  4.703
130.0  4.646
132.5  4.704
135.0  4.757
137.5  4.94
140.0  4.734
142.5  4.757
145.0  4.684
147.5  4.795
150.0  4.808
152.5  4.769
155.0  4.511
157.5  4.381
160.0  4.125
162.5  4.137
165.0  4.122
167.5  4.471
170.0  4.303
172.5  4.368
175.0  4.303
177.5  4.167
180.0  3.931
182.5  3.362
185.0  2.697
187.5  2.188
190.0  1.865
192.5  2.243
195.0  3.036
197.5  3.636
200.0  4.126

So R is 3.03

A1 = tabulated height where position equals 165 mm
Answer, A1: 4.122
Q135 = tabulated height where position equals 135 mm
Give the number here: 4.757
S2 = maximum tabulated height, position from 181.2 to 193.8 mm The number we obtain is 3.362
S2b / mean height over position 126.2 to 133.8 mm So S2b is 4.69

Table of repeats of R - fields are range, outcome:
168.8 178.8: 4.28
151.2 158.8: 4.55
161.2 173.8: 4.28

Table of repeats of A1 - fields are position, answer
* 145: 4.684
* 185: 2.697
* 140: 4.734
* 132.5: 4.704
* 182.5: 3.362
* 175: 4.303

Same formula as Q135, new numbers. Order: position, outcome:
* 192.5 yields 2.243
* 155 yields 4.511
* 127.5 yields 4.703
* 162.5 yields 4.137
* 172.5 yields 4.368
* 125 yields 4.8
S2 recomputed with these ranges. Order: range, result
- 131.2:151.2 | 4.94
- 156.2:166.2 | 4.381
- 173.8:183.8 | 4.303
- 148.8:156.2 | 4.808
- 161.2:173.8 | 4.471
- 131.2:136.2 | 4.757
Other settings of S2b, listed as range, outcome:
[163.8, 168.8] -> 4.3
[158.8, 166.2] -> 4.13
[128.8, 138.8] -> 4.76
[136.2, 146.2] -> 4.78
